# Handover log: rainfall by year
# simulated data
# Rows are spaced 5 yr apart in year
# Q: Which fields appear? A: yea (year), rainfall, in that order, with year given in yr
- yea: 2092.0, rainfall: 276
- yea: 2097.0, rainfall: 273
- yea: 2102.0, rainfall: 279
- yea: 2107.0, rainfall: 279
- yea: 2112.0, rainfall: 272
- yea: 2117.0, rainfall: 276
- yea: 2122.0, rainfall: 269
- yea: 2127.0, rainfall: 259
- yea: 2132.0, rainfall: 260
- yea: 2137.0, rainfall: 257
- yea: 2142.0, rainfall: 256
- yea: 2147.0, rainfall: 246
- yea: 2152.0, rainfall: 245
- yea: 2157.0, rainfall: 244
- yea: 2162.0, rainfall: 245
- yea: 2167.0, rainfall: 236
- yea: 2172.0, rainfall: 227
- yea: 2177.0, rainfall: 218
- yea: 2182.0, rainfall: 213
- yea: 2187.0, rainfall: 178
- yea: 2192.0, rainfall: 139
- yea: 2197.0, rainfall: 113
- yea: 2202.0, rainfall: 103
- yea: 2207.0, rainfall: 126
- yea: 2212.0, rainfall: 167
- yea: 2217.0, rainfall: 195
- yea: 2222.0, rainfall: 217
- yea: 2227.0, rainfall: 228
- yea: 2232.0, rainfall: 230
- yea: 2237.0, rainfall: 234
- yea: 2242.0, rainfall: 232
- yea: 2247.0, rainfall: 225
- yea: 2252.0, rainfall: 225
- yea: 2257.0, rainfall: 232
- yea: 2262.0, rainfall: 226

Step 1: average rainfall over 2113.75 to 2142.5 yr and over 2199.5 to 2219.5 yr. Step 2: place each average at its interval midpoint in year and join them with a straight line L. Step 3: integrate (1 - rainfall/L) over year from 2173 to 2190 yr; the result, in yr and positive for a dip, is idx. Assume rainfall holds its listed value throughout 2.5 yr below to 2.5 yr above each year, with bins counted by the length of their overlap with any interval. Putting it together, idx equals -1.4 yr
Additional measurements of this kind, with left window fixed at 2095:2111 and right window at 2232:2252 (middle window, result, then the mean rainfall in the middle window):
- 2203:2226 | 6.1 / 175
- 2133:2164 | 1.4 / 249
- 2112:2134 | 0.3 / 267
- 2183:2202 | 8.0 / 144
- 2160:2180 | 1.8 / 231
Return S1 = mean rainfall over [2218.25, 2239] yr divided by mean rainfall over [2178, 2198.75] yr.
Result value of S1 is 1.4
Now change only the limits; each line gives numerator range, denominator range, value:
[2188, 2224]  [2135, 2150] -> 0.60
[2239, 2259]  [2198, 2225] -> 1.43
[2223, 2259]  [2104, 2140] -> 0.86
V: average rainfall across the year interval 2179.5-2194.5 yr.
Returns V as 177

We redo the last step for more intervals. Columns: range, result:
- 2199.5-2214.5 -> 132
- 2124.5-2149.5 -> 256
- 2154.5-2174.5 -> 238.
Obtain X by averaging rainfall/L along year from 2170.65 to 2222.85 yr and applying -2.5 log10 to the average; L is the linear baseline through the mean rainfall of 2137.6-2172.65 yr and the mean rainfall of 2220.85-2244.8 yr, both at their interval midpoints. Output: 0.36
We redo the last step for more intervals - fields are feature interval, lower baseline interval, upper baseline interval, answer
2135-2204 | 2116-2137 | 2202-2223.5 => 0.05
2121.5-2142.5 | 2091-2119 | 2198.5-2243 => -0.02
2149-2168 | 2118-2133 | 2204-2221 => -0.08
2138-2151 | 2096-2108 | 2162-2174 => -0.01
